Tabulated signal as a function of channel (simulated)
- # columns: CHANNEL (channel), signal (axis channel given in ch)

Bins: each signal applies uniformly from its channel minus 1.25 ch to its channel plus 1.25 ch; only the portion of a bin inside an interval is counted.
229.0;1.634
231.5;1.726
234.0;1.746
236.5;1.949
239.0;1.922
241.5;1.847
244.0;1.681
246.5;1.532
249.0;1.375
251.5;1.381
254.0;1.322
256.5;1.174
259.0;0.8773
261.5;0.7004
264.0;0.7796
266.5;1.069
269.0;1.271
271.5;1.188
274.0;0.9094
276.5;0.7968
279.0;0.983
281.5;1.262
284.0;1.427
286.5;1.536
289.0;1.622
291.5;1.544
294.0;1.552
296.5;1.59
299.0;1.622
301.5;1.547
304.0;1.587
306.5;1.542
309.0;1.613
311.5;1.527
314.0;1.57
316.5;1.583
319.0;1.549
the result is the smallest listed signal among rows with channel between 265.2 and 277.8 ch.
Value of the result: 0.7968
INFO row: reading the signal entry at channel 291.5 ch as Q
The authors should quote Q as 1.544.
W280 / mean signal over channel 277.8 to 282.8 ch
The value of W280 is 1.13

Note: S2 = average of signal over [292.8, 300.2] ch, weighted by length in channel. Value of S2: 1.59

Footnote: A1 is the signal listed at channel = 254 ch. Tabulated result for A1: 1.322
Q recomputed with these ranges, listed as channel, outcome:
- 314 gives 1.57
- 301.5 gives 1.547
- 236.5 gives 1.949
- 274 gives 0.9094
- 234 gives 1.746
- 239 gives 1.922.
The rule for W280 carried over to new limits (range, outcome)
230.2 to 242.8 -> 1.84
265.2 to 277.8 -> 1.05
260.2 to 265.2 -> 0.741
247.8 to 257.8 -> 1.31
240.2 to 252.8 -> 1.56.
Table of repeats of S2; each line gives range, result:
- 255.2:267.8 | 0.923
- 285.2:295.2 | 1.56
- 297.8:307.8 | 1.57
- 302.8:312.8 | 1.57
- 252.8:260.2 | 1.12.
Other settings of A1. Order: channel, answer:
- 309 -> 1.613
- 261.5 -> 0.7004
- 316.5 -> 1.583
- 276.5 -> 0.7968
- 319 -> 1.549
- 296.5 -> 1.59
